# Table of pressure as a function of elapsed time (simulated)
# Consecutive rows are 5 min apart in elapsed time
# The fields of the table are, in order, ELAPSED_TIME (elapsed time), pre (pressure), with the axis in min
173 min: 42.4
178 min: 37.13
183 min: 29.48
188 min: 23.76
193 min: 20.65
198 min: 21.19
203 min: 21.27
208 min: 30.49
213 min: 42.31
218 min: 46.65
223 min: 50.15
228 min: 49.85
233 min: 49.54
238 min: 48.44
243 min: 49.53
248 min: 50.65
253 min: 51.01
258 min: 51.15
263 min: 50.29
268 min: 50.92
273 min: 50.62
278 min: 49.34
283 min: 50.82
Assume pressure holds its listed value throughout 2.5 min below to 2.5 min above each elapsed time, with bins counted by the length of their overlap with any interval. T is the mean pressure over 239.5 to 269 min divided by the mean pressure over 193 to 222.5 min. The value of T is 1.5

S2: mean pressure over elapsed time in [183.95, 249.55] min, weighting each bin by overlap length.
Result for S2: 38.4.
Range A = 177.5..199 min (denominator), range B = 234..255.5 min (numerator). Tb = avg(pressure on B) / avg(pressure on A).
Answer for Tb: 1.93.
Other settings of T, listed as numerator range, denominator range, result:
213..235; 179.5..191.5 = 1.79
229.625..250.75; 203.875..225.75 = 1.21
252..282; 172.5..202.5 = 1.83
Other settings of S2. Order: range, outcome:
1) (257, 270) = 50.7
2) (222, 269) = 50.1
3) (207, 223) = 42.3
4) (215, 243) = 48.9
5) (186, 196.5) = 22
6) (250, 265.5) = 50.8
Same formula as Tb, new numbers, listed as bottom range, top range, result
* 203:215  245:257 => 1.54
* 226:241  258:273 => 1.03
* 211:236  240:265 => 1.06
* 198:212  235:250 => 1.85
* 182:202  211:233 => 2.06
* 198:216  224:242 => 1.63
